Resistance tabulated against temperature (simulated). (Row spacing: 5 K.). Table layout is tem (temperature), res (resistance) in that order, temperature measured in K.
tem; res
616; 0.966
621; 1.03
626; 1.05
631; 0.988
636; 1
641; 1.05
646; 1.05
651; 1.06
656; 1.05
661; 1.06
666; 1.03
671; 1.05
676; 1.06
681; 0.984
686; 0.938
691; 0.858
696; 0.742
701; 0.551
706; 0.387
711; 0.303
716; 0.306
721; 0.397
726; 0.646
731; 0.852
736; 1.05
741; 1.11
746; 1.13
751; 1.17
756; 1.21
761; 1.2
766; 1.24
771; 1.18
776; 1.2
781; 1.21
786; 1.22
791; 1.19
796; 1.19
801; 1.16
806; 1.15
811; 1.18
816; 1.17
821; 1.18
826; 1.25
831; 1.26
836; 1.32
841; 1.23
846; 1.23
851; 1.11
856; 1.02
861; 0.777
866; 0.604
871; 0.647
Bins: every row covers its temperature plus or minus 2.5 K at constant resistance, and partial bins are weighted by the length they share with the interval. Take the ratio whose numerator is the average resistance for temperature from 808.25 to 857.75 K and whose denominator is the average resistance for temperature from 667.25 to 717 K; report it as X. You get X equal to 1.6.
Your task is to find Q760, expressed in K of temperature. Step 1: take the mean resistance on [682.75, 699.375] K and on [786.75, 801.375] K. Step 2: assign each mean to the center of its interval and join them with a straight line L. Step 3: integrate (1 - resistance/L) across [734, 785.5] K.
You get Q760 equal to -4.9 K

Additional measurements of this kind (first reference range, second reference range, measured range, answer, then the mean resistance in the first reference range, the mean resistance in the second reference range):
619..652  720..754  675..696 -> 1.2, 1.03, 0.935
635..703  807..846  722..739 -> 4.0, 0.965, 1.22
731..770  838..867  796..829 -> -3.6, 1.14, 1.02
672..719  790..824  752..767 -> -3.7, 0.69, 1.17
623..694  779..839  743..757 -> -0.4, 1.01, 1.21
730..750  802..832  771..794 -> -1.4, 1.06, 1.19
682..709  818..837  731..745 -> -2.6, 0.704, 1.25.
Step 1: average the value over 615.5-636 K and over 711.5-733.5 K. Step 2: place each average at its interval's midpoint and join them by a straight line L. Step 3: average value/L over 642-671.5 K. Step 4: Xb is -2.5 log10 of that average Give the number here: -0.22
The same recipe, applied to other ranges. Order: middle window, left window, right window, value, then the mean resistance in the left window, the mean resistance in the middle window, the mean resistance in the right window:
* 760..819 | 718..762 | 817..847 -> -0.08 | 0.959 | 1.19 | 1.24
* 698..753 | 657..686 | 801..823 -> 0.46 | 1.03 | 0.714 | 1.17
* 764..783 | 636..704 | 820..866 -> -0.14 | 0.957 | 1.21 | 1.12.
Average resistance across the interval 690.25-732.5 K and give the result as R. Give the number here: 0.541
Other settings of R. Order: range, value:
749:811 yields 1.19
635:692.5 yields 1.02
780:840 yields 1.21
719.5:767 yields 1.01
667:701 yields 0.914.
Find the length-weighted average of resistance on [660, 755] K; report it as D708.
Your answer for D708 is 0.825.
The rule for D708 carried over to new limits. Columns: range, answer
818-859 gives 1.19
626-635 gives 1.01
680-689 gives 0.951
